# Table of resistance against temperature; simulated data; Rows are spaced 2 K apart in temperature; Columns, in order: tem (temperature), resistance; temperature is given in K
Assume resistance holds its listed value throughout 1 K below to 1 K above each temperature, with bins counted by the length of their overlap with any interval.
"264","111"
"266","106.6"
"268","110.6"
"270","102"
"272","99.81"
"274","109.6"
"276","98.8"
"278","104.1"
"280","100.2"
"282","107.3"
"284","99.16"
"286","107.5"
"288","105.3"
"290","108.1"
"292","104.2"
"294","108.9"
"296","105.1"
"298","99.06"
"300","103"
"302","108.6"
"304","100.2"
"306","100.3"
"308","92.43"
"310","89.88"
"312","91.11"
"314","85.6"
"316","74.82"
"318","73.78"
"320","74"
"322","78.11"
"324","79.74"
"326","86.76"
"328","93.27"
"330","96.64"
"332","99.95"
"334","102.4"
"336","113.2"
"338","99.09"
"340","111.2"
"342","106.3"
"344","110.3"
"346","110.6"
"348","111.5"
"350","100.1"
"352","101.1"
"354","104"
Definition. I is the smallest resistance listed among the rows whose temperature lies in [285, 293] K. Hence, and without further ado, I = 104.2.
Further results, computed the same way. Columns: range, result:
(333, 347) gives 99.09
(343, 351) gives 100.1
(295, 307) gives 99.06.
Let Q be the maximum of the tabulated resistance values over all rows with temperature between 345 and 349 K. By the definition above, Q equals 111.5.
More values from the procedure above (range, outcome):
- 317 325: 79.74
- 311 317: 91.11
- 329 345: 113.2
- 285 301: 108.9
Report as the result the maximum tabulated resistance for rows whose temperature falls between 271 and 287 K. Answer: 109.6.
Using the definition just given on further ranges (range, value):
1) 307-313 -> 92.43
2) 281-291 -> 108.1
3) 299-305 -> 108.6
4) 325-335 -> 102.4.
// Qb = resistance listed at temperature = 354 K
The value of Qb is 104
